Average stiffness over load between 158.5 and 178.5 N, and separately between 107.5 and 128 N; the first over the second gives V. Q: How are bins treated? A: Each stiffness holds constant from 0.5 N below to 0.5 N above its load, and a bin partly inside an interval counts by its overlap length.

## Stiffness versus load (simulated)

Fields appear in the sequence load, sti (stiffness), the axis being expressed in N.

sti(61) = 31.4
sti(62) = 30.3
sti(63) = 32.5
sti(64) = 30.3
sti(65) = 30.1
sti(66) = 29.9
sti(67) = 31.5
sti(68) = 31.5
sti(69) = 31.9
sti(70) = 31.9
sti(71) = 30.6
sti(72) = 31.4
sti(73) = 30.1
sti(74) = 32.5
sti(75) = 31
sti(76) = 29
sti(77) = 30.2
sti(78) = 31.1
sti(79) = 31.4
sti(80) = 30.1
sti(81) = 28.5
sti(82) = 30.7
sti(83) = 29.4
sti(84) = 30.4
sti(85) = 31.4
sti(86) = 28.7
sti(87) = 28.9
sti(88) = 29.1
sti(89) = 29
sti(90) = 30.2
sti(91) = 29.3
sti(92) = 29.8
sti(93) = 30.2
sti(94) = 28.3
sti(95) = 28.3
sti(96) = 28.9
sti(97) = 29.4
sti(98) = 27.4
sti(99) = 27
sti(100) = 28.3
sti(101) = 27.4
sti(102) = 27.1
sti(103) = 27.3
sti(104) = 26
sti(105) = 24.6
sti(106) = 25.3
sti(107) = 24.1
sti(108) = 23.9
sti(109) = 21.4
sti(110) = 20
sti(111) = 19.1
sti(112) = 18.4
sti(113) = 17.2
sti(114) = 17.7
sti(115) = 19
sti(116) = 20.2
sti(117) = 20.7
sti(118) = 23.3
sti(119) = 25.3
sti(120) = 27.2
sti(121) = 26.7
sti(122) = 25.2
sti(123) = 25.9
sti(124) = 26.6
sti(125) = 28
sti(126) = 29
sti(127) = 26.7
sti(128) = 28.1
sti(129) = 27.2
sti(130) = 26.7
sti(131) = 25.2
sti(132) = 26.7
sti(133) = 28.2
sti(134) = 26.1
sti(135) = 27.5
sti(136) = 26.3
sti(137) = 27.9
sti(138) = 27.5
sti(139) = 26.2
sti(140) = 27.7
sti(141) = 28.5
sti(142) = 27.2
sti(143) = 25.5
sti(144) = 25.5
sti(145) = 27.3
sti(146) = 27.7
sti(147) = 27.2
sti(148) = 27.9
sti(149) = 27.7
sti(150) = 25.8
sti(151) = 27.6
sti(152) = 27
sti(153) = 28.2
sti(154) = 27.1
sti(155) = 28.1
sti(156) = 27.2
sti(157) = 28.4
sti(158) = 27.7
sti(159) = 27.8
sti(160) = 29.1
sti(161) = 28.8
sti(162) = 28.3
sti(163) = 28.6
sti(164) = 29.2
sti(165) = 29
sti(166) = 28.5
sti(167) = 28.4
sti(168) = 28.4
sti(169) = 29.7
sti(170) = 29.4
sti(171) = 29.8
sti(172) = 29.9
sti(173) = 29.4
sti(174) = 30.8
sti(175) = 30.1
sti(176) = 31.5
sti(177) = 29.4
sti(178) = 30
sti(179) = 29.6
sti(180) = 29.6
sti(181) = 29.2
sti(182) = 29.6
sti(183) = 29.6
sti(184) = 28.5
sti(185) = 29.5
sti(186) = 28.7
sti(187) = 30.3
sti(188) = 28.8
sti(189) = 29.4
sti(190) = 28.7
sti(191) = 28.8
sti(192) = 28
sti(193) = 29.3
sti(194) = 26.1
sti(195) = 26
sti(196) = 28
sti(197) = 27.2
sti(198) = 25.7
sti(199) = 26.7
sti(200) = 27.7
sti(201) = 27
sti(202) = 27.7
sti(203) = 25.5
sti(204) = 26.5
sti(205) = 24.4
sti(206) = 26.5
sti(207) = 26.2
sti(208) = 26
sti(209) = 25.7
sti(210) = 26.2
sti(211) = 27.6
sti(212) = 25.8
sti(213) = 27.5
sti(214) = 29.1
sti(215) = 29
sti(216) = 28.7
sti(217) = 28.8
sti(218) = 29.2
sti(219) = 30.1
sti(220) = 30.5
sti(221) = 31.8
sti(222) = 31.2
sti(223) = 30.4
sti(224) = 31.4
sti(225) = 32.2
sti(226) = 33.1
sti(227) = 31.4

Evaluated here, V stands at 1.3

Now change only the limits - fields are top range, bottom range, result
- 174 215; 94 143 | 1.10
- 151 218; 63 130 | 1.03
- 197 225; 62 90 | 0.92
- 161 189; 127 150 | 1.09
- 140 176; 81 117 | 1.08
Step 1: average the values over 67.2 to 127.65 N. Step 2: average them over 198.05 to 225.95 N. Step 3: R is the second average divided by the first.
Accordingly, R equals 1.0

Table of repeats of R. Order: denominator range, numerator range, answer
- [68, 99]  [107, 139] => 0.82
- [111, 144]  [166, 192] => 1.17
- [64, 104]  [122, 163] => 0.92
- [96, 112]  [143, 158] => 1.09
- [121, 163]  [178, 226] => 1.04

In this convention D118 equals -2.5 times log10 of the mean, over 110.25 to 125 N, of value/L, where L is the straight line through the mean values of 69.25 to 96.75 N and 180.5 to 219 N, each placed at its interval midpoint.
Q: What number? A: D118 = 0.29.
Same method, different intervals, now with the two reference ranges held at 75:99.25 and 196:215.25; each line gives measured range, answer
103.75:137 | 0.18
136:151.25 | 0.04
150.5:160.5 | 0.00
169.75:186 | -0.09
